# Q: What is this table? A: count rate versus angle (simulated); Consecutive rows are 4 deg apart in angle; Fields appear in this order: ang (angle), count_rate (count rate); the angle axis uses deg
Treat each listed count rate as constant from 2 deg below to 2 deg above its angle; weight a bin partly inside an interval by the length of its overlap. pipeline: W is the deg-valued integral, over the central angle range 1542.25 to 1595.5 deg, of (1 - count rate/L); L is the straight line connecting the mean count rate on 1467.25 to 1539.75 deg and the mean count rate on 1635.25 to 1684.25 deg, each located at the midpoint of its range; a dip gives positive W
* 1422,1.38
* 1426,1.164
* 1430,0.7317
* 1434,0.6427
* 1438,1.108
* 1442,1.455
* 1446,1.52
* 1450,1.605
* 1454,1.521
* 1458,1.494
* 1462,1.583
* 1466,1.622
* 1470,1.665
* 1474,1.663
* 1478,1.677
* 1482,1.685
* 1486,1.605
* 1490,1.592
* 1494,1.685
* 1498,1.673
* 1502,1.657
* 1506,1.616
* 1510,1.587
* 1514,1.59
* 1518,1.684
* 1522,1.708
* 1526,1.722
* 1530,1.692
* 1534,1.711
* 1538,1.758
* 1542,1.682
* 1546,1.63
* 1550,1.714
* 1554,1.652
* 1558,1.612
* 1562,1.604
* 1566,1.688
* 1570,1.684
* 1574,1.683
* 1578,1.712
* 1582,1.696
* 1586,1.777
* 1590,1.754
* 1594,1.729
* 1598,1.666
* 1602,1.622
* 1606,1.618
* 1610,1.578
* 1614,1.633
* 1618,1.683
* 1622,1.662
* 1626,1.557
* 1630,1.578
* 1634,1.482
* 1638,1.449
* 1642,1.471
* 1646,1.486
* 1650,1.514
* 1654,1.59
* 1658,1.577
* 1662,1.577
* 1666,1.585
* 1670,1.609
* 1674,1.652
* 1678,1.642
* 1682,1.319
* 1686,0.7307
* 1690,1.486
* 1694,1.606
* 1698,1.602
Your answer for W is -2.56 deg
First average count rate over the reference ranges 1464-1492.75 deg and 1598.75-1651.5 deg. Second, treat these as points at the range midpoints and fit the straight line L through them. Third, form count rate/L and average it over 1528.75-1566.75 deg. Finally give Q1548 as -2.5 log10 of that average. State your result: -0.043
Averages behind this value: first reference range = 1.65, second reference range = 1.57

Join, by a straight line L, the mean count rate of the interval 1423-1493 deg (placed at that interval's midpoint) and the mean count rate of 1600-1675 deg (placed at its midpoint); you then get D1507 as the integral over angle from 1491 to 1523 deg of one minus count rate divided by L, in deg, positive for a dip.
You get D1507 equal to -3.8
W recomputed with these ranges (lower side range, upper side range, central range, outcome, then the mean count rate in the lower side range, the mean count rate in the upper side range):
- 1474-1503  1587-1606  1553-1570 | 0.3 deg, 1.65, 1.69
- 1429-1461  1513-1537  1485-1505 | -1.3 deg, 1.29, 1.69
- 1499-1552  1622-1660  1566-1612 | -2.6 deg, 1.67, 1.53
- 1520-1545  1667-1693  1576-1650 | -3.0 deg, 1.71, 1.42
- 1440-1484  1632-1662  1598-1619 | -1.3 deg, 1.59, 1.51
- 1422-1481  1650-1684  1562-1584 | -2.9 deg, 1.39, 1.57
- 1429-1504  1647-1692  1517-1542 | -3.7 deg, 1.49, 1.48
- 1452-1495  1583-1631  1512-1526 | -0.3 deg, 1.62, 1.66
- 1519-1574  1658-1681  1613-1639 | 0.7 deg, 1.68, 1.6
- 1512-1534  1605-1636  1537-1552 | -0.3 deg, 1.68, 1.6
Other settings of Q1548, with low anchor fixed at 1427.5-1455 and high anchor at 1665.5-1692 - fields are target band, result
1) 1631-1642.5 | -0.068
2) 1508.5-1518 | -0.250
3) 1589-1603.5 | -0.244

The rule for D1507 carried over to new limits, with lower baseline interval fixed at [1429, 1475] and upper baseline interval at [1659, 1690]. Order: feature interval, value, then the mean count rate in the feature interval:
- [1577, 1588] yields -2.3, 1.73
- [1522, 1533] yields -2.3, 1.71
